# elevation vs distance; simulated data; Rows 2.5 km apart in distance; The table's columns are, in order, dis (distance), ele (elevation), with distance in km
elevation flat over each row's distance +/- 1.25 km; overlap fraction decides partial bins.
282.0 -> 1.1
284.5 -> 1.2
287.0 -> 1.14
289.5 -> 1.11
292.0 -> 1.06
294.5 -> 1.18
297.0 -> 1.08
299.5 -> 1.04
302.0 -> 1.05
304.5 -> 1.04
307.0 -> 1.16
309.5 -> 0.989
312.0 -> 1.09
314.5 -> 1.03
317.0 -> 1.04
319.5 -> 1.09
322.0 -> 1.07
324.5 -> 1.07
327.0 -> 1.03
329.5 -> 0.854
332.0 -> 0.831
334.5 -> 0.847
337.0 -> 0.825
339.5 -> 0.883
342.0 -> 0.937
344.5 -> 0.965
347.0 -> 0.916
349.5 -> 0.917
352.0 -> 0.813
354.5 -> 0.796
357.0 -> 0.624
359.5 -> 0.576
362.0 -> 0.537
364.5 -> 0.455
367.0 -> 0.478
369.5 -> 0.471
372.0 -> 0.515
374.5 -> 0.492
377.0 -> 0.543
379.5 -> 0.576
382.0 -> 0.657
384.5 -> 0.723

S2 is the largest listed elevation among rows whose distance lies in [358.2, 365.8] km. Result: 0.576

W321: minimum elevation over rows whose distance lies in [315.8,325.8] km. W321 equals 1.04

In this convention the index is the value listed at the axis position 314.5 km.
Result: 1.03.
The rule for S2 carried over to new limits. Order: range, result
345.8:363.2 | 0.917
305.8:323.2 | 1.16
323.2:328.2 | 1.07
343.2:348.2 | 0.965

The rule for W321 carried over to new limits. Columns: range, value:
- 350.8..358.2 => 0.624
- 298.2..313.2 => 0.989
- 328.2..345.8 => 0.825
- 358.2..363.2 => 0.537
